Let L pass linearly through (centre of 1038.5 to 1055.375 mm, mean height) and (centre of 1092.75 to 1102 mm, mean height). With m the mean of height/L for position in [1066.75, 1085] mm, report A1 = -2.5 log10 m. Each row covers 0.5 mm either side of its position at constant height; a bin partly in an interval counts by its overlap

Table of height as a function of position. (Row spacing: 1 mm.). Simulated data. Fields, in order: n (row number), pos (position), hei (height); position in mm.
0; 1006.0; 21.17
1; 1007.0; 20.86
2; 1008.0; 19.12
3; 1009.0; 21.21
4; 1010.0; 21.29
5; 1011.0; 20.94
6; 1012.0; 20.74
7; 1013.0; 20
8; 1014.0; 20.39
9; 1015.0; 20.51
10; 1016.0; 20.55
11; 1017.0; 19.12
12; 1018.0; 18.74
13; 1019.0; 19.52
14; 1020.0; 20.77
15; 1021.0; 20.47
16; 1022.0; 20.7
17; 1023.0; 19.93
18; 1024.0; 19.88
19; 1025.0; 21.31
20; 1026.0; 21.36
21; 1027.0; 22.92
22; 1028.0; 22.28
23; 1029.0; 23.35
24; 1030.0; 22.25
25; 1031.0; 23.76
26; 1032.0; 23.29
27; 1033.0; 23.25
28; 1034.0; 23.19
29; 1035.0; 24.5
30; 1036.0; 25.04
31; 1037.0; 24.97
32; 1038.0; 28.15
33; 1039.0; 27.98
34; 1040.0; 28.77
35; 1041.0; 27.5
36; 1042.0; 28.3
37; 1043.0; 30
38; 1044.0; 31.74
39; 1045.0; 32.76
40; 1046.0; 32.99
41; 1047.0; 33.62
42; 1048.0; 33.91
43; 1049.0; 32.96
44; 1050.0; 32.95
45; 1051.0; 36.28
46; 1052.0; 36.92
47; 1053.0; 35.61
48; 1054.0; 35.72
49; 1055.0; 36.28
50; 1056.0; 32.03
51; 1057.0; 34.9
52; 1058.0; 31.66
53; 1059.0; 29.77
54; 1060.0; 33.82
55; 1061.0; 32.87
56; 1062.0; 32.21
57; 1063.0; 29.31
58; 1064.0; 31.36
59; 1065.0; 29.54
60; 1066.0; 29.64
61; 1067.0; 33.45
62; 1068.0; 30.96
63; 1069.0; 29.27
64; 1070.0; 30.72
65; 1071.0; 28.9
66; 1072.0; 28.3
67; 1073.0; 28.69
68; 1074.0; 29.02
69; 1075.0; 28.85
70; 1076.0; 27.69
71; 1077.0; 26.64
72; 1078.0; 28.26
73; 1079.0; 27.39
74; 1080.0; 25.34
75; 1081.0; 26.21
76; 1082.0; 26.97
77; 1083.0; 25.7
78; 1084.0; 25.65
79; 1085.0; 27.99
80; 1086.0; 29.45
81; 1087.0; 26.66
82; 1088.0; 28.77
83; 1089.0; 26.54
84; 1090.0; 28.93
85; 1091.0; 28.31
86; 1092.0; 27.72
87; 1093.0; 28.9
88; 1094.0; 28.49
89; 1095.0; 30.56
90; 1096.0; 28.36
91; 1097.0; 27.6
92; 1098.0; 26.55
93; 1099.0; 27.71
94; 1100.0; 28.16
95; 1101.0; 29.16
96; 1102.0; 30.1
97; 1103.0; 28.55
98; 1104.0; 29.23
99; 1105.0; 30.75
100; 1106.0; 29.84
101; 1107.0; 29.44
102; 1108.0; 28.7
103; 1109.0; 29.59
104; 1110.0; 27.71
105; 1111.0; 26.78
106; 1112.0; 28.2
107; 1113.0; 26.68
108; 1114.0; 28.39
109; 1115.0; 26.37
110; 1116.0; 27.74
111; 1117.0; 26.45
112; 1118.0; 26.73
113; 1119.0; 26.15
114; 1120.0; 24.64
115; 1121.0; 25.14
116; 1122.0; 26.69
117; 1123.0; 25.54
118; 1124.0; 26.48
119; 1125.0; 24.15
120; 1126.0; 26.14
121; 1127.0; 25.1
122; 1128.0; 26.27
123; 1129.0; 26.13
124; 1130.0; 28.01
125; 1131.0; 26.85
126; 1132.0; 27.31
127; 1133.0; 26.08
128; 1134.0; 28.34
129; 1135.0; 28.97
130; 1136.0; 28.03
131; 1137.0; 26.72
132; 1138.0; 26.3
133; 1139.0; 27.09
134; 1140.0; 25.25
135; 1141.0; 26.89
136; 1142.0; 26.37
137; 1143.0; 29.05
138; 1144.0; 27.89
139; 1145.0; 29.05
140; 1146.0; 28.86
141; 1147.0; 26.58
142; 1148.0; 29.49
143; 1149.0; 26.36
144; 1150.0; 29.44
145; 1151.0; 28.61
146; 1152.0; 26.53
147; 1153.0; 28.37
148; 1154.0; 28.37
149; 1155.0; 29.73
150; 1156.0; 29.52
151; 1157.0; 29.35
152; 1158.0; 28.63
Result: 0.08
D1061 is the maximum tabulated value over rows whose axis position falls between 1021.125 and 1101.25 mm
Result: 36.92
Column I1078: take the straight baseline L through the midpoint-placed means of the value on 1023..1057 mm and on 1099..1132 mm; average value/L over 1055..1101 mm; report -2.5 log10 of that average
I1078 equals -0.05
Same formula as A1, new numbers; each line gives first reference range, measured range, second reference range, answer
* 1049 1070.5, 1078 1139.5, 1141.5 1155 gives 0.101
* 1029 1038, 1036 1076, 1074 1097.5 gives -0.217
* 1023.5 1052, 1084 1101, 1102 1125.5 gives -0.028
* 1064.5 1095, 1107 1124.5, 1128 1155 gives 0.035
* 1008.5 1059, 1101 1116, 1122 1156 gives -0.063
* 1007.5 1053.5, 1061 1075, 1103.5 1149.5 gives -0.163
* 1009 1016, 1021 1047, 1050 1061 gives 0.095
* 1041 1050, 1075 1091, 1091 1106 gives 0.089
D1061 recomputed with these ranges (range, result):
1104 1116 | 30.75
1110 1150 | 29.49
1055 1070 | 36.28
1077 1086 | 29.45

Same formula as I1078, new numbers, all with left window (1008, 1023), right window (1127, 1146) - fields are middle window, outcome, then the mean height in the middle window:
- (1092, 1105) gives -0.15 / 28.7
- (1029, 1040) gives -0.16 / 24.8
